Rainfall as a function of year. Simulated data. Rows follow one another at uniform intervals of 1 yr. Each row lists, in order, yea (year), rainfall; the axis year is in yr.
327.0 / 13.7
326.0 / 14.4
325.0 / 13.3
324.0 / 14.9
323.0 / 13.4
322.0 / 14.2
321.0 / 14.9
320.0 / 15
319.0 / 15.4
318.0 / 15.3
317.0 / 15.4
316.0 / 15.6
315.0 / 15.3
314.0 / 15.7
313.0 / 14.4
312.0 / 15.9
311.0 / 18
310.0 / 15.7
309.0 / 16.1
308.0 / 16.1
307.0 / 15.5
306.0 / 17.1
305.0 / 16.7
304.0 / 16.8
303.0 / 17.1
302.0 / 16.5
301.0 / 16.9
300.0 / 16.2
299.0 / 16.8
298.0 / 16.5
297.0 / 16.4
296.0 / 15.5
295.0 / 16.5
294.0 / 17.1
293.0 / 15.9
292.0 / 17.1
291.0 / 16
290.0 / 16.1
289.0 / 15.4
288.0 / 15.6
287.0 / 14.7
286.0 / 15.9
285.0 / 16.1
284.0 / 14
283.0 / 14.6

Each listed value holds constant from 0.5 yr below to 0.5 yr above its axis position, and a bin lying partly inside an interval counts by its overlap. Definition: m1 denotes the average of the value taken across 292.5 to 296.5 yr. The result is 16.2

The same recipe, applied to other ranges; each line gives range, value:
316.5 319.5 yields 15.4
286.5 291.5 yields 15.6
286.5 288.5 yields 15.1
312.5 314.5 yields 15.1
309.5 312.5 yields 16.5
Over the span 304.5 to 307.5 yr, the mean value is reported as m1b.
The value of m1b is 16.4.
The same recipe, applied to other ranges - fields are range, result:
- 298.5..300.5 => 16.5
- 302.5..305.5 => 16.9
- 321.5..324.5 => 14.2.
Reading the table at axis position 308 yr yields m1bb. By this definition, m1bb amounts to 16.1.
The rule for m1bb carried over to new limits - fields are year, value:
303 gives 17.1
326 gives 14.4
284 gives 14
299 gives 16.8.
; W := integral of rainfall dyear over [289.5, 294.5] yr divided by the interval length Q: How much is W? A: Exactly 16.4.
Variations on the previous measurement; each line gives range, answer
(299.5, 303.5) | 16.7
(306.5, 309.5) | 15.9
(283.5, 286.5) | 15.3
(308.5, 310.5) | 15.9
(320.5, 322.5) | 14.6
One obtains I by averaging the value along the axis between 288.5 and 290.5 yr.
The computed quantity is 15.8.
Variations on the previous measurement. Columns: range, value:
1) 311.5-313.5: 15.2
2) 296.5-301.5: 16.6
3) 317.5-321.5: 15.1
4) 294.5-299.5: 16.3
